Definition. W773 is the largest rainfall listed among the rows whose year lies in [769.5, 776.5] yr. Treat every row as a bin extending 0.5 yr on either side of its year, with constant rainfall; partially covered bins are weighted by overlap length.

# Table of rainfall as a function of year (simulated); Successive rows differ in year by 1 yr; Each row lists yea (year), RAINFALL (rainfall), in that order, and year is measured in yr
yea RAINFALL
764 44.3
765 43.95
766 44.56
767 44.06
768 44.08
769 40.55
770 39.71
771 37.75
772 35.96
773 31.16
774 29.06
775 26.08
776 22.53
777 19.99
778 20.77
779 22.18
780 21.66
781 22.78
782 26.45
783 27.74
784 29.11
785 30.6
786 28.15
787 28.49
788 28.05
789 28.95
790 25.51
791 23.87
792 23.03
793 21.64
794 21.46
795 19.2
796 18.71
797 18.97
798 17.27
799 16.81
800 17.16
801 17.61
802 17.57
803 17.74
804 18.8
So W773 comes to 39.71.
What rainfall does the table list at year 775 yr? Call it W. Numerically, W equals 26.08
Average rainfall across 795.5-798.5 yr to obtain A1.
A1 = 18.3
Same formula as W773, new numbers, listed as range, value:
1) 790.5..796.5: 23.87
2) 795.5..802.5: 18.97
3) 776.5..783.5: 27.74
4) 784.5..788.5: 30.6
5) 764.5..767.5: 44.56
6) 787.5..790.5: 28.95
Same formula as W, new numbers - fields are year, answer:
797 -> 18.97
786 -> 28.15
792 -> 23.03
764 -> 44.3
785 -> 30.6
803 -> 17.74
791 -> 23.87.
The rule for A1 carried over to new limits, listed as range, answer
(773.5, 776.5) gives 25.9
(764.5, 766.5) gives 44.3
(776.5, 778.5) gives 20.4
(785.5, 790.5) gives 27.8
